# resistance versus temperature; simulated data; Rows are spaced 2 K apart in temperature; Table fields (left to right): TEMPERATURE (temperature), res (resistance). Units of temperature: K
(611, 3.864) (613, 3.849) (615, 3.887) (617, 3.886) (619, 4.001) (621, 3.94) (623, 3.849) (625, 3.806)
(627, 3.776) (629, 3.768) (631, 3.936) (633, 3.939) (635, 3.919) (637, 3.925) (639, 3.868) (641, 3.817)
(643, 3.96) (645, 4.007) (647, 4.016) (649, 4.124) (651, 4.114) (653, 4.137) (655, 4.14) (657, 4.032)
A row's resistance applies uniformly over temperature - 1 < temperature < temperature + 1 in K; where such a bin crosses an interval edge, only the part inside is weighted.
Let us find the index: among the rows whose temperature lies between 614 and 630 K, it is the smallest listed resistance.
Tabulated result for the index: 3.768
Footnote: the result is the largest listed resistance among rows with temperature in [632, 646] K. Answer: 4.007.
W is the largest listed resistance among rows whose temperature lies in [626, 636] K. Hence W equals 3.939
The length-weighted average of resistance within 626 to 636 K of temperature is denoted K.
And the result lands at 3.87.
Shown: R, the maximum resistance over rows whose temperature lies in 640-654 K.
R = 4.137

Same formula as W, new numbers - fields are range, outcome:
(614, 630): 4.001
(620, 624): 3.94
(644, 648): 4.016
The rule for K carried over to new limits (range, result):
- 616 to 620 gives 3.94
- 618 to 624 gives 3.93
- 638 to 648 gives 3.93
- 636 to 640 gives 3.9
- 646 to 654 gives 4.1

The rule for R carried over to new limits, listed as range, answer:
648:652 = 4.124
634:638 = 3.925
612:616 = 3.887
